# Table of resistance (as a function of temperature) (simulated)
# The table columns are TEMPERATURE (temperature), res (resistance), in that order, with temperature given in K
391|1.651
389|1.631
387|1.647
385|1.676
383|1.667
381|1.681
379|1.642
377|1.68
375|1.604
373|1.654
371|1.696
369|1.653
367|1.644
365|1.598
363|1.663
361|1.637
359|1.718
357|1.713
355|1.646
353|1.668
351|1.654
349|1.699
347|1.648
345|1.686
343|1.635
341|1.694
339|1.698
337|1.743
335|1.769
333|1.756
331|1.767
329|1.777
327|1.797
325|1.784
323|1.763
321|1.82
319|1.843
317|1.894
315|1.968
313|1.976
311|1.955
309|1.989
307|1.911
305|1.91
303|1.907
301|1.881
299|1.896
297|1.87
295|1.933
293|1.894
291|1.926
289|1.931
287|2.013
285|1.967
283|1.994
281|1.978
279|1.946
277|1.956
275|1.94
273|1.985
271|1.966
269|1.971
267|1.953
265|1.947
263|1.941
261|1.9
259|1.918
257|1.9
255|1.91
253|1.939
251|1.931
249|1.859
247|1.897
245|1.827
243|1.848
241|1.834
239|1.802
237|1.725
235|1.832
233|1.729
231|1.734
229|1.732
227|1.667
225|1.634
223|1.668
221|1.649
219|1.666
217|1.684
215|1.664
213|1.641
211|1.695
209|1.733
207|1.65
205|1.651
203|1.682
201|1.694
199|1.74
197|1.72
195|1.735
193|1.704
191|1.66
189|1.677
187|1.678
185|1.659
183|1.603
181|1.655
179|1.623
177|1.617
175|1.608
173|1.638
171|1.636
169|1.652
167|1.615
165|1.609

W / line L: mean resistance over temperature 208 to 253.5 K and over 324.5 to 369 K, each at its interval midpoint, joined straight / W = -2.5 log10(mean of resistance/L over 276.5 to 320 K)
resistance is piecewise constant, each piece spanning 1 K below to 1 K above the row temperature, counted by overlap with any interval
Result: -0.126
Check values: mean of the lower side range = 1.75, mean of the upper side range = 1.7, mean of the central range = 1.93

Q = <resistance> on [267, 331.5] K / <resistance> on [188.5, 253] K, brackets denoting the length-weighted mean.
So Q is 1.10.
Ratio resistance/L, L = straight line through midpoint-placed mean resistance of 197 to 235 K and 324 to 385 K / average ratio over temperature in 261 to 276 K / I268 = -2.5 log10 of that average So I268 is -0.158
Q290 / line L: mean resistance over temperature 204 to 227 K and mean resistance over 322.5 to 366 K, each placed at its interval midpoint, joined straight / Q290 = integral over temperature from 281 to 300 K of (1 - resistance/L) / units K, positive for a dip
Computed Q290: -2.8 K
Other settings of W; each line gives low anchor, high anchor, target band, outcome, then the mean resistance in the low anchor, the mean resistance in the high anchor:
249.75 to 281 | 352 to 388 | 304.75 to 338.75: -0.032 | 1.94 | 1.66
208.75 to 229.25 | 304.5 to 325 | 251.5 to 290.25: -0.091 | 1.67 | 1.9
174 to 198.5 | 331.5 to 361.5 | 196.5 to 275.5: -0.077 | 1.66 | 1.69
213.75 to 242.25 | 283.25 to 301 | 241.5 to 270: -0.059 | 1.72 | 1.93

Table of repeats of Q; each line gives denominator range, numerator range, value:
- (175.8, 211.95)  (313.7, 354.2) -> 1.05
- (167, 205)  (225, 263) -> 1.10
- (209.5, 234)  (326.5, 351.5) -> 1.02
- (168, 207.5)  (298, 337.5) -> 1.12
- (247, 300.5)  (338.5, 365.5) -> 0.86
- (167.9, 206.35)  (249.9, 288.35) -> 1.17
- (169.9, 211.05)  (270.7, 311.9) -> 1.16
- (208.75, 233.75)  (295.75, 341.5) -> 1.10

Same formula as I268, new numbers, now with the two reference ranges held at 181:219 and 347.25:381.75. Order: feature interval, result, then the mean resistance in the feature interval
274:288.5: -0.178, 1.97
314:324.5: -0.116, 1.85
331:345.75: -0.033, 1.72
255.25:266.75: -0.151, 1.92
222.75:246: -0.050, 1.76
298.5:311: -0.152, 1.92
